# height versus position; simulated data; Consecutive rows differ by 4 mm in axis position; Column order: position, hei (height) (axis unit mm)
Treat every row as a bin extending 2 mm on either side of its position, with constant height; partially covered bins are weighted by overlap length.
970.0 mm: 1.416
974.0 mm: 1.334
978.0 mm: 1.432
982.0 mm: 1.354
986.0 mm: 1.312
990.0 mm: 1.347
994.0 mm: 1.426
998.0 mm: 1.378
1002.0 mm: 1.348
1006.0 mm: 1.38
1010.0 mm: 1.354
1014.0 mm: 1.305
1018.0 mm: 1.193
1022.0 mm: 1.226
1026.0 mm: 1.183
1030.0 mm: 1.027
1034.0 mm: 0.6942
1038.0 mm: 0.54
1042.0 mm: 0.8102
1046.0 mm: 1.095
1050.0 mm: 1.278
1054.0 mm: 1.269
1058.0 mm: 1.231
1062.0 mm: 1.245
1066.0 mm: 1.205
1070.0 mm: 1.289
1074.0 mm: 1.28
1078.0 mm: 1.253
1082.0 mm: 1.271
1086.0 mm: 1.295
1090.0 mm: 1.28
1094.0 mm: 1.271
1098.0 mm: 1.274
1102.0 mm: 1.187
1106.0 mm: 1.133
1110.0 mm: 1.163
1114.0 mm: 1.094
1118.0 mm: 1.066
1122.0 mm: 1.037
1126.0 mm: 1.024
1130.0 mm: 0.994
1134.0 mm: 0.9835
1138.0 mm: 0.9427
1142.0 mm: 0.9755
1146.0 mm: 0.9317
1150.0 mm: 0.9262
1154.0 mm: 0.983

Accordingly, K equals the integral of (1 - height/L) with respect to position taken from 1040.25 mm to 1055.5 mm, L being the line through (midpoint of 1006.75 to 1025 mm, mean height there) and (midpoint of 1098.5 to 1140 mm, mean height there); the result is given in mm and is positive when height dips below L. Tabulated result 1.20 mm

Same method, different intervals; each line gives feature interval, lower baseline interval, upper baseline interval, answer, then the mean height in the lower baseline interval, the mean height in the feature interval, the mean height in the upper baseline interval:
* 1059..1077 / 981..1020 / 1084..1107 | 0.26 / 1.34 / 1.25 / 1.24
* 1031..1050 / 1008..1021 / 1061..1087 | 6.31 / 1.28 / 0.85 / 1.26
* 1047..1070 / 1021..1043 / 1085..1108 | -4.49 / 0.904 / 1.24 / 1.24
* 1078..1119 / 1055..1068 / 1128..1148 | -3.94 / 1.23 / 1.21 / 0.965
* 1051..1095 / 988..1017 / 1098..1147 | -3.13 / 1.36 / 1.26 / 1.06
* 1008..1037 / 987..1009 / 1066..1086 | 4.79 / 1.37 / 1.12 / 1.27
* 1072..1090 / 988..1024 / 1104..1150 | -2.12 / 1.33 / 1.28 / 1.03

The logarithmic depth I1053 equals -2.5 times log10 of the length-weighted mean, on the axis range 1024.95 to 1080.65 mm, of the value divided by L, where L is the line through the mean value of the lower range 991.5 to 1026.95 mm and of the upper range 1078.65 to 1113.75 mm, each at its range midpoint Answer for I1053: 0.15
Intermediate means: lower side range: 1.31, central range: 1.1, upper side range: 1.23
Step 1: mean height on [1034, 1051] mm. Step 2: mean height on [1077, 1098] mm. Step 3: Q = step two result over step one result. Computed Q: 1.44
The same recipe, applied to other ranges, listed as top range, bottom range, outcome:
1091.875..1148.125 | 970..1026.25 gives 0.81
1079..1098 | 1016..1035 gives 1.18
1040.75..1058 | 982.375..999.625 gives 0.84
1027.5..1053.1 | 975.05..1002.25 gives 0.68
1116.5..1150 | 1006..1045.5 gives 0.94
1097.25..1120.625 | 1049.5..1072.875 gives 0.91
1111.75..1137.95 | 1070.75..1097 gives 0.81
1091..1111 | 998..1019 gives 0.91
